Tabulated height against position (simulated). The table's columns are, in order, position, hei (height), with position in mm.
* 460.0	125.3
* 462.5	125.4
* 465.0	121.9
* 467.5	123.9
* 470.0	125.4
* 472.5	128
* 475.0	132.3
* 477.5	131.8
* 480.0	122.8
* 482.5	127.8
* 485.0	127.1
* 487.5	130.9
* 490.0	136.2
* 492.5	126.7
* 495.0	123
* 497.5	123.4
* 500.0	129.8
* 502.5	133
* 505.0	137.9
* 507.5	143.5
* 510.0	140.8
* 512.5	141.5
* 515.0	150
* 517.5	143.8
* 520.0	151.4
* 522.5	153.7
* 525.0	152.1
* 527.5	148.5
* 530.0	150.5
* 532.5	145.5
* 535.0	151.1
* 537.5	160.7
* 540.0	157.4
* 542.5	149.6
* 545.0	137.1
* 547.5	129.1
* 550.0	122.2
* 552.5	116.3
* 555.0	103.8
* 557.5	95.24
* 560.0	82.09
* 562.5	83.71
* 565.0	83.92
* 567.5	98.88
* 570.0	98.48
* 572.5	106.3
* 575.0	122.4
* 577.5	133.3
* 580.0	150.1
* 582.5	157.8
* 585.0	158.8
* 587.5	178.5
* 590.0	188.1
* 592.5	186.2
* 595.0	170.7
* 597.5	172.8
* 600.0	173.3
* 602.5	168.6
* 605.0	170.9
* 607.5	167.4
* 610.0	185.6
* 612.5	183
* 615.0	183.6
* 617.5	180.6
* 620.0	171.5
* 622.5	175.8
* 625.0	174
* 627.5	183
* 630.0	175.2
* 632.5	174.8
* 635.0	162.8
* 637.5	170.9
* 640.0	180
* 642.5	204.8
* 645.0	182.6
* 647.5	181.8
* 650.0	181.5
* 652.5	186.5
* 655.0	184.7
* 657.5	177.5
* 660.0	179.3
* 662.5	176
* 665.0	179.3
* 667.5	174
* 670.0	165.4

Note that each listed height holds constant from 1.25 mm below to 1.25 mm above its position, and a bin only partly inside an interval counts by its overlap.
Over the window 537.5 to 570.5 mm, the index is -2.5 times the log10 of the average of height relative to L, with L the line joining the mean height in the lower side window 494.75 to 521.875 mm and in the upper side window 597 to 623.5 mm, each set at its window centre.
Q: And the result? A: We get 0.33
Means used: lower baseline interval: 139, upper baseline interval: 176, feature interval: 114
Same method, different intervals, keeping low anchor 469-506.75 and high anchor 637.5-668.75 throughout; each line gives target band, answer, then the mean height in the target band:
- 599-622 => -0.049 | 176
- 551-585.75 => 0.345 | 113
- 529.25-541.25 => -0.064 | 153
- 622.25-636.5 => 0.001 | 174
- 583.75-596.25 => -0.094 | 176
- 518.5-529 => -0.078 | 151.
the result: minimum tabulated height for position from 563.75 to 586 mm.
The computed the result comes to 83.92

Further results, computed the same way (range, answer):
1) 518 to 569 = 82.09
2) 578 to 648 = 150.1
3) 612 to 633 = 171.5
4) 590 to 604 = 168.6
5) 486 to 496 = 123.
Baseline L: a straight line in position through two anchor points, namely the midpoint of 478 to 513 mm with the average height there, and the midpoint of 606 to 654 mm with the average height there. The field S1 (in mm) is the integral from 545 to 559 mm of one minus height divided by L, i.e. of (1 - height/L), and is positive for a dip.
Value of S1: 3.4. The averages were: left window 132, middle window 115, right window 179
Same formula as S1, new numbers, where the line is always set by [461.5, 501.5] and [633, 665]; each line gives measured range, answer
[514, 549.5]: -1.2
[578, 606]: -1.2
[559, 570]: 4.7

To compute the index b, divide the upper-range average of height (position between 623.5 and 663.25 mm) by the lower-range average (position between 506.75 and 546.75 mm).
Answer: 1.21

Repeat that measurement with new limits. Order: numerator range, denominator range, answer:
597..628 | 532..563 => 1.40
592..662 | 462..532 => 1.32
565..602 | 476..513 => 1.12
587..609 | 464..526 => 1.30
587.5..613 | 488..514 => 1.32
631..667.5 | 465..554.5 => 1.32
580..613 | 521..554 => 1.20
